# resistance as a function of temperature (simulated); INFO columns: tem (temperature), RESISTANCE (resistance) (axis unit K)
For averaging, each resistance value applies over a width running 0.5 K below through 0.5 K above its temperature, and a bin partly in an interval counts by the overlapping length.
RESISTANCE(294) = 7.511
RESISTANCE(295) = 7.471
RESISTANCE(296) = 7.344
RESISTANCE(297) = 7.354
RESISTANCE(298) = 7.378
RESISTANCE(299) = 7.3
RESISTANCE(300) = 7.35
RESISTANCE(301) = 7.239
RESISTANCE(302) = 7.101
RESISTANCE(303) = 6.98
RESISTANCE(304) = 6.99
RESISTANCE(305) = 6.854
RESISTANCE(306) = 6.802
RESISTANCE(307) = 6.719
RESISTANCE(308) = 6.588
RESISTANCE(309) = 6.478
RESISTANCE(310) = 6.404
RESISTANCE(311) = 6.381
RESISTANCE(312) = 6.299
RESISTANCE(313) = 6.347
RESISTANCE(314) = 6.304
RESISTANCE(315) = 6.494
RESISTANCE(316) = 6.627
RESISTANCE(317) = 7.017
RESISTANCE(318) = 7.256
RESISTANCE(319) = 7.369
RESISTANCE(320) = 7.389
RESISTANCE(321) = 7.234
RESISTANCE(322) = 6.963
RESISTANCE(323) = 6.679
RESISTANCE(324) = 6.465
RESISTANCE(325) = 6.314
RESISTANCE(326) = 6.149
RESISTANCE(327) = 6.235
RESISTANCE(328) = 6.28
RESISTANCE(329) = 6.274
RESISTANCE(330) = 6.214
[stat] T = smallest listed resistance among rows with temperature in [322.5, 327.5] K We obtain 6.149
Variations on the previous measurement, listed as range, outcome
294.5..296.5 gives 7.344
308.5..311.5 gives 6.381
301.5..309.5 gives 6.478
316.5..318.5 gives 7.017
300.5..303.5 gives 6.98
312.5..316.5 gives 6.304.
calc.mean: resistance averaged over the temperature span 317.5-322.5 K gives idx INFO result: 7.24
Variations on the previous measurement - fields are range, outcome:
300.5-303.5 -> 7.11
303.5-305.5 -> 6.92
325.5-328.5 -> 6.22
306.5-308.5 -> 6.65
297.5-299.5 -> 7.34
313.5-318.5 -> 6.74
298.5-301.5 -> 7.3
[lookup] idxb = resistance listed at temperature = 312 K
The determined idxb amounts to 6.299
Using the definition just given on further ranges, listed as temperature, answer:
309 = 6.478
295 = 7.471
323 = 6.679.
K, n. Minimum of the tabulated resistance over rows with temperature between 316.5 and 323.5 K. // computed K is 6.679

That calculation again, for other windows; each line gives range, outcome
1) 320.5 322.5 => 6.963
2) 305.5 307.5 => 6.719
